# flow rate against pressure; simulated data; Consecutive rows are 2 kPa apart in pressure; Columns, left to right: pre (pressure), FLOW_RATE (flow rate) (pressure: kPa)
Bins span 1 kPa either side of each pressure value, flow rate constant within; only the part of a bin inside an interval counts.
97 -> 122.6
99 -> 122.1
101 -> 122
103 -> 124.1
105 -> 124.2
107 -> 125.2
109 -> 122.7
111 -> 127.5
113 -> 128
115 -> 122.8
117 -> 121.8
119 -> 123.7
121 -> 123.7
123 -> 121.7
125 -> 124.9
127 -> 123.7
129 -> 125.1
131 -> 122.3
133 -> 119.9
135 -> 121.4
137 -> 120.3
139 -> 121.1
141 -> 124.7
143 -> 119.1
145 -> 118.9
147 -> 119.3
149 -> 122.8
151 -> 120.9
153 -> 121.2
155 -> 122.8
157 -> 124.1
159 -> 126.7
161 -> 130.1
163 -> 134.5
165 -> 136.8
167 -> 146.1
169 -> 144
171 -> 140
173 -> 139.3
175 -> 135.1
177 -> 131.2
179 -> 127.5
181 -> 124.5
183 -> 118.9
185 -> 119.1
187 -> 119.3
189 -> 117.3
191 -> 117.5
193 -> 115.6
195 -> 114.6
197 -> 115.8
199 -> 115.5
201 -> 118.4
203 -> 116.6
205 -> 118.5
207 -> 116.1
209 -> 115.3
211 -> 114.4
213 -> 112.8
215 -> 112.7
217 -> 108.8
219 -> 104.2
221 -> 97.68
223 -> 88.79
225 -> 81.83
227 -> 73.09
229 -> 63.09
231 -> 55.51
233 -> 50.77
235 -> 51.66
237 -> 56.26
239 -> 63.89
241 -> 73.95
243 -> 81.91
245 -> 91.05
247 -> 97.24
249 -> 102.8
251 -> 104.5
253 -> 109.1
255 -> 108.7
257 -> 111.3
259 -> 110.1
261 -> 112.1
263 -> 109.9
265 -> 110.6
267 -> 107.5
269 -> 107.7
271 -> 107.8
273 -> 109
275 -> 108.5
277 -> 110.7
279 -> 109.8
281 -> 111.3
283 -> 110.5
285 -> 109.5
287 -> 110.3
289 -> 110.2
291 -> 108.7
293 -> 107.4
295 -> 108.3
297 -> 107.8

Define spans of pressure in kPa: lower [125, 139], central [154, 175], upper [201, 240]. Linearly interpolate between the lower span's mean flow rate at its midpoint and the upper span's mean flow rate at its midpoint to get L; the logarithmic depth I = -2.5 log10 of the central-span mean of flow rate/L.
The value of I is -0.21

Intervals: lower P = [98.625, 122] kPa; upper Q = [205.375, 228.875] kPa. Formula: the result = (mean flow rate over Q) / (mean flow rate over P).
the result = 0.8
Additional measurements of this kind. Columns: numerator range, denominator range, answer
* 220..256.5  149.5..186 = 0.62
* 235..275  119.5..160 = 0.80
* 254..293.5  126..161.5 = 0.90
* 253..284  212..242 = 1.38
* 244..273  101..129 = 0.86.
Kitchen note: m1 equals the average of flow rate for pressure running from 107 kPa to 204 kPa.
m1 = 124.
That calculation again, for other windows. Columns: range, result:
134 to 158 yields 121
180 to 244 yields 98.6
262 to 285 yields 109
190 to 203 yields 116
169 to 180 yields 135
